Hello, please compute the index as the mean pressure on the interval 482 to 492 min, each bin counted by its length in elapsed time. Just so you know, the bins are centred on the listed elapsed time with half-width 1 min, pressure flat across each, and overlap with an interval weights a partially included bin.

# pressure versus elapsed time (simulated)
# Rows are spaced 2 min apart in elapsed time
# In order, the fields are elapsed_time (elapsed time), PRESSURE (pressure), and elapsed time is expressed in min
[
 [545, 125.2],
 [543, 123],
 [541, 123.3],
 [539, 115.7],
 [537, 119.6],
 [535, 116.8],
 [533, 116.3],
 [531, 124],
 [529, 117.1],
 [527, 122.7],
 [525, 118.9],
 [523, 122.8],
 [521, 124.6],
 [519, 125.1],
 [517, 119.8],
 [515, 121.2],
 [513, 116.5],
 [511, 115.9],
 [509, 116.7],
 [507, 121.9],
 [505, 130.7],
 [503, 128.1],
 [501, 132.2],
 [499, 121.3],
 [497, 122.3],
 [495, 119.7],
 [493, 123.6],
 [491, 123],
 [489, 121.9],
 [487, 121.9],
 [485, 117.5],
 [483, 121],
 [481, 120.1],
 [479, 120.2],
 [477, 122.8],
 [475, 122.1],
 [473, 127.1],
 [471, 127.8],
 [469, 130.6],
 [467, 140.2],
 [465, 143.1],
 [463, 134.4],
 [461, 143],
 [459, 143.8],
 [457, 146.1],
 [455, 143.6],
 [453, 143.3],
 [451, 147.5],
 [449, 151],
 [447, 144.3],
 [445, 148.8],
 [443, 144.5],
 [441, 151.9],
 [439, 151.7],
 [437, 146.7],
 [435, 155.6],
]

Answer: 121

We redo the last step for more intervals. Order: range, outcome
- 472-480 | 123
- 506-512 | 118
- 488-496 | 122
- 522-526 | 121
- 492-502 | 124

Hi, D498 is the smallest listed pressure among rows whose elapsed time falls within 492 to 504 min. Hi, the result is 119.7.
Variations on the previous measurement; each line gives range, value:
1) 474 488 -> 117.5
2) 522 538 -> 116.3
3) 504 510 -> 116.7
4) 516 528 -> 118.9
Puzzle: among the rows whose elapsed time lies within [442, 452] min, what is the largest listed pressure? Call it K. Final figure 151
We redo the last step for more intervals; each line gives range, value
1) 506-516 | 121.9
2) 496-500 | 122.3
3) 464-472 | 143.1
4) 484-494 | 123.6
